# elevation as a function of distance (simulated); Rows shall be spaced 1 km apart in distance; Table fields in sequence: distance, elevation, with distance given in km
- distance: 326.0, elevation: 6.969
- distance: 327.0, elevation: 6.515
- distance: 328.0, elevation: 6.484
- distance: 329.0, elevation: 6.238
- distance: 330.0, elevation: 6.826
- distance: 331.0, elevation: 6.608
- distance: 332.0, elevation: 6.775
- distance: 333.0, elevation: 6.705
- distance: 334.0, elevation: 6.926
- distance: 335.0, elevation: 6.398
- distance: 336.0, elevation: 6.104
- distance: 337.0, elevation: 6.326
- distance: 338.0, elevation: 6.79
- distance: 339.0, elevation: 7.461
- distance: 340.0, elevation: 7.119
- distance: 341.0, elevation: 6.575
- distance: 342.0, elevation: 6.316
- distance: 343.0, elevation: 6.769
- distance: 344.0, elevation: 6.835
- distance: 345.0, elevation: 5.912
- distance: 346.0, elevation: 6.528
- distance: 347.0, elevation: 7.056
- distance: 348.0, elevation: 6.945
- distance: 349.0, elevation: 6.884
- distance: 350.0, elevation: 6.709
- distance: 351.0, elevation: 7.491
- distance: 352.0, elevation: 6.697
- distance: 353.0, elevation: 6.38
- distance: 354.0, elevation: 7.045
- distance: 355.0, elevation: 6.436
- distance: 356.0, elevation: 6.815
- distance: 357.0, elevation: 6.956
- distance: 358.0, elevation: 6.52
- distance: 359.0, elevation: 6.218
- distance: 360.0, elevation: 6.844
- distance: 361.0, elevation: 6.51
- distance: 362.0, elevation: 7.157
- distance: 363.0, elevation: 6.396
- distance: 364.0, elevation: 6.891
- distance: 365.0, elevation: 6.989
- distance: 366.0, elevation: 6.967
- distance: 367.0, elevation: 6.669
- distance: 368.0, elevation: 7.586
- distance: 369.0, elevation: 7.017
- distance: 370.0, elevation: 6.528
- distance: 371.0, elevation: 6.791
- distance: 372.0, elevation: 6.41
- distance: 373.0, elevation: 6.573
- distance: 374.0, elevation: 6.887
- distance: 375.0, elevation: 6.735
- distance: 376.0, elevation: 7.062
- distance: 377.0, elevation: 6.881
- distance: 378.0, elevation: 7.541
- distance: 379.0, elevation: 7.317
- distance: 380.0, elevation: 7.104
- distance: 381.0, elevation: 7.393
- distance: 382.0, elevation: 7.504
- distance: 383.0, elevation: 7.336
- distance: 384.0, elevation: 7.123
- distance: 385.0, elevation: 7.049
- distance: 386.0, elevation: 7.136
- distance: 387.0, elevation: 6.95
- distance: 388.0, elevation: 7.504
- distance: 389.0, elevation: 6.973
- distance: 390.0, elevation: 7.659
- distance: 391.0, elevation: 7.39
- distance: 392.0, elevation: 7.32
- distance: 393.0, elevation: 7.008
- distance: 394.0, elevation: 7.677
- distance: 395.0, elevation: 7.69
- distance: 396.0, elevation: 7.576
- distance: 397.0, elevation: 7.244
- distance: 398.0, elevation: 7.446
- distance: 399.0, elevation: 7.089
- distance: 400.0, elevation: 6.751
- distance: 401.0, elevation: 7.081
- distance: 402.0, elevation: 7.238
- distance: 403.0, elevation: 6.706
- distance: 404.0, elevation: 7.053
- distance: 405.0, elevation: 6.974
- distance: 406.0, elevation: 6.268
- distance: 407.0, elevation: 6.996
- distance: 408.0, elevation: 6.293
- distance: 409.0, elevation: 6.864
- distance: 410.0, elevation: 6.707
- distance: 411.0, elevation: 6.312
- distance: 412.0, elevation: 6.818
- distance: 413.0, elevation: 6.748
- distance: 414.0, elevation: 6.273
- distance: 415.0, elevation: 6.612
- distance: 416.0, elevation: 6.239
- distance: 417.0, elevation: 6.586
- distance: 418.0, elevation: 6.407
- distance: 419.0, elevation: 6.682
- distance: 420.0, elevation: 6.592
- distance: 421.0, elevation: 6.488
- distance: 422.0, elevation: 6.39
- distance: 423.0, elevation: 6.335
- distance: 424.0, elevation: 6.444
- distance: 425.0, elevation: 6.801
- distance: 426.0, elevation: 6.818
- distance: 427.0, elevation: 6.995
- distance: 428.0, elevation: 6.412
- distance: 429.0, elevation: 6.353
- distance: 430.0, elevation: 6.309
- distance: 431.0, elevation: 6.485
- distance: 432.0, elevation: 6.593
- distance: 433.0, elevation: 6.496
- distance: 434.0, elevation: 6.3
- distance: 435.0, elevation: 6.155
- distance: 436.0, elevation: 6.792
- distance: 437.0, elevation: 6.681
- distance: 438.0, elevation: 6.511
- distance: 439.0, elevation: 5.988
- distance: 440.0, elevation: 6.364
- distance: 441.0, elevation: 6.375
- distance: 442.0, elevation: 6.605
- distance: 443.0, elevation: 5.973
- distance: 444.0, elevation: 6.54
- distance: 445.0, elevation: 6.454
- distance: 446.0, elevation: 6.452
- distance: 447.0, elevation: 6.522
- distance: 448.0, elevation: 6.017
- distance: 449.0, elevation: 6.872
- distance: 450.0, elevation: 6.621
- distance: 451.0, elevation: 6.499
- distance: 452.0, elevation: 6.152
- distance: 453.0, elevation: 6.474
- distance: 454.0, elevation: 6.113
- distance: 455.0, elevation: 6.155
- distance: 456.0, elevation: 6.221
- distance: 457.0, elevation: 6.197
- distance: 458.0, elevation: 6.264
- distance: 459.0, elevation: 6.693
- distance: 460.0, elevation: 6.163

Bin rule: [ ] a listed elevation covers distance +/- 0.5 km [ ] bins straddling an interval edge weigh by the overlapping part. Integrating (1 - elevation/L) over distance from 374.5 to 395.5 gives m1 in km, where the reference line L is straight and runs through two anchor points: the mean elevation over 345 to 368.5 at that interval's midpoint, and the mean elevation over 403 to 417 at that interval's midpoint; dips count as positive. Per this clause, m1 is -1.7 km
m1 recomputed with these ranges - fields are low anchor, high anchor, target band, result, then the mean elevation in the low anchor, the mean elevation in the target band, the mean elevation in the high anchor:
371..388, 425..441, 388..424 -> -0.5 km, 7.07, 6.87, 6.49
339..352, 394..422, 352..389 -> -0.7 km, 6.79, 6.92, 6.81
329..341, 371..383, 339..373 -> 0.5 km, 6.7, 6.76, 7.04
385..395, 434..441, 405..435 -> 0.9 km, 7.3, 6.54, 6.4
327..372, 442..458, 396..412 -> -0.9 km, 6.73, 6.89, 6.36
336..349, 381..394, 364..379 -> 0.3 km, 6.7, 6.92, 7.27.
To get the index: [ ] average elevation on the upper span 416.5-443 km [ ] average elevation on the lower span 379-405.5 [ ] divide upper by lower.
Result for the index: 0.9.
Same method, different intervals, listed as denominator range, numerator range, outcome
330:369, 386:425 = 1.02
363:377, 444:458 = 0.93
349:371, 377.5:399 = 1.08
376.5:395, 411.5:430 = 0.90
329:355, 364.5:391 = 1.05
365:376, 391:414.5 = 1.02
